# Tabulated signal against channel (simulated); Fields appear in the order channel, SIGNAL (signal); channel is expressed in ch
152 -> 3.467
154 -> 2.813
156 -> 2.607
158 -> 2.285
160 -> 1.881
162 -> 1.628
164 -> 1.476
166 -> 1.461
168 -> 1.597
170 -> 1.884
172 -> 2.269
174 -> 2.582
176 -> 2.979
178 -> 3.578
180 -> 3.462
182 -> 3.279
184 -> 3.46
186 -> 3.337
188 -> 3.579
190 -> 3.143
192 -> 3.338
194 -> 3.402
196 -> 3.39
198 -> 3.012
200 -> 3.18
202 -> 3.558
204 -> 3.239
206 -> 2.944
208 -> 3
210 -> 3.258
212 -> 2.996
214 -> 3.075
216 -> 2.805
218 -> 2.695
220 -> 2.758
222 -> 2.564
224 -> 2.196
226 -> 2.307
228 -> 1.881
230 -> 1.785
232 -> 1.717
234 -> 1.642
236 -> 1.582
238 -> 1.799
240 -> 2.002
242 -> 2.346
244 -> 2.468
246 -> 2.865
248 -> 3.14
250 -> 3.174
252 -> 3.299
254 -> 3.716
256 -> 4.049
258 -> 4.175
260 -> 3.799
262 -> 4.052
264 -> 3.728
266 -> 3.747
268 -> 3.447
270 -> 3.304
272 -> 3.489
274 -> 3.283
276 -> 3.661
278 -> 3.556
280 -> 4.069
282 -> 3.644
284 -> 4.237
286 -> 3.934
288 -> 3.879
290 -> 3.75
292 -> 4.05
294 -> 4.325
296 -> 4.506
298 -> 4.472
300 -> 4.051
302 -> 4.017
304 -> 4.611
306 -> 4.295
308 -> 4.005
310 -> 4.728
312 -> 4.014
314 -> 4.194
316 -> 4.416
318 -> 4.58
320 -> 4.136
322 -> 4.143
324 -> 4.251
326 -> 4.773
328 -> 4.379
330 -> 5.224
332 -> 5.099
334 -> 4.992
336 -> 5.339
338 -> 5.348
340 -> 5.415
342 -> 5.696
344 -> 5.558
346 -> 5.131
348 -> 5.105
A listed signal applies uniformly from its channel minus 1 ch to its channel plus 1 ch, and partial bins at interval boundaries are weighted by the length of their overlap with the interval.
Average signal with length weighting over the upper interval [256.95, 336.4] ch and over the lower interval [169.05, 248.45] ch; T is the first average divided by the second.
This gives 1.50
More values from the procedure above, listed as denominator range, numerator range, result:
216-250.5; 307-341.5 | 2.04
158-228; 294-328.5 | 1.55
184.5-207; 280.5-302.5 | 1.24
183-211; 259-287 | 1.13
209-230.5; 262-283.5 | 1.40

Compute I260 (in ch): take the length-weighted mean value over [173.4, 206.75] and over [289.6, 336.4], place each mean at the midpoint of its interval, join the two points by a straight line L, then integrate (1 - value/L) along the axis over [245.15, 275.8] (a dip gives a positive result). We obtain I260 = 2.94 ch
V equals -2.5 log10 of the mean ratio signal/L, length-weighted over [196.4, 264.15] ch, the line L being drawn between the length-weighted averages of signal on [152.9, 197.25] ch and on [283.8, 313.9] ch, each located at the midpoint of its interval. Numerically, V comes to 0.18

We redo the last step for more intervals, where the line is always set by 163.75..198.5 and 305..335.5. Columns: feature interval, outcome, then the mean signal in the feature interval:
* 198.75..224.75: 0.09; 2.95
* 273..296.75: 0.05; 3.9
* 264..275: 0.12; 3.48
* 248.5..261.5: 0.01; 3.69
